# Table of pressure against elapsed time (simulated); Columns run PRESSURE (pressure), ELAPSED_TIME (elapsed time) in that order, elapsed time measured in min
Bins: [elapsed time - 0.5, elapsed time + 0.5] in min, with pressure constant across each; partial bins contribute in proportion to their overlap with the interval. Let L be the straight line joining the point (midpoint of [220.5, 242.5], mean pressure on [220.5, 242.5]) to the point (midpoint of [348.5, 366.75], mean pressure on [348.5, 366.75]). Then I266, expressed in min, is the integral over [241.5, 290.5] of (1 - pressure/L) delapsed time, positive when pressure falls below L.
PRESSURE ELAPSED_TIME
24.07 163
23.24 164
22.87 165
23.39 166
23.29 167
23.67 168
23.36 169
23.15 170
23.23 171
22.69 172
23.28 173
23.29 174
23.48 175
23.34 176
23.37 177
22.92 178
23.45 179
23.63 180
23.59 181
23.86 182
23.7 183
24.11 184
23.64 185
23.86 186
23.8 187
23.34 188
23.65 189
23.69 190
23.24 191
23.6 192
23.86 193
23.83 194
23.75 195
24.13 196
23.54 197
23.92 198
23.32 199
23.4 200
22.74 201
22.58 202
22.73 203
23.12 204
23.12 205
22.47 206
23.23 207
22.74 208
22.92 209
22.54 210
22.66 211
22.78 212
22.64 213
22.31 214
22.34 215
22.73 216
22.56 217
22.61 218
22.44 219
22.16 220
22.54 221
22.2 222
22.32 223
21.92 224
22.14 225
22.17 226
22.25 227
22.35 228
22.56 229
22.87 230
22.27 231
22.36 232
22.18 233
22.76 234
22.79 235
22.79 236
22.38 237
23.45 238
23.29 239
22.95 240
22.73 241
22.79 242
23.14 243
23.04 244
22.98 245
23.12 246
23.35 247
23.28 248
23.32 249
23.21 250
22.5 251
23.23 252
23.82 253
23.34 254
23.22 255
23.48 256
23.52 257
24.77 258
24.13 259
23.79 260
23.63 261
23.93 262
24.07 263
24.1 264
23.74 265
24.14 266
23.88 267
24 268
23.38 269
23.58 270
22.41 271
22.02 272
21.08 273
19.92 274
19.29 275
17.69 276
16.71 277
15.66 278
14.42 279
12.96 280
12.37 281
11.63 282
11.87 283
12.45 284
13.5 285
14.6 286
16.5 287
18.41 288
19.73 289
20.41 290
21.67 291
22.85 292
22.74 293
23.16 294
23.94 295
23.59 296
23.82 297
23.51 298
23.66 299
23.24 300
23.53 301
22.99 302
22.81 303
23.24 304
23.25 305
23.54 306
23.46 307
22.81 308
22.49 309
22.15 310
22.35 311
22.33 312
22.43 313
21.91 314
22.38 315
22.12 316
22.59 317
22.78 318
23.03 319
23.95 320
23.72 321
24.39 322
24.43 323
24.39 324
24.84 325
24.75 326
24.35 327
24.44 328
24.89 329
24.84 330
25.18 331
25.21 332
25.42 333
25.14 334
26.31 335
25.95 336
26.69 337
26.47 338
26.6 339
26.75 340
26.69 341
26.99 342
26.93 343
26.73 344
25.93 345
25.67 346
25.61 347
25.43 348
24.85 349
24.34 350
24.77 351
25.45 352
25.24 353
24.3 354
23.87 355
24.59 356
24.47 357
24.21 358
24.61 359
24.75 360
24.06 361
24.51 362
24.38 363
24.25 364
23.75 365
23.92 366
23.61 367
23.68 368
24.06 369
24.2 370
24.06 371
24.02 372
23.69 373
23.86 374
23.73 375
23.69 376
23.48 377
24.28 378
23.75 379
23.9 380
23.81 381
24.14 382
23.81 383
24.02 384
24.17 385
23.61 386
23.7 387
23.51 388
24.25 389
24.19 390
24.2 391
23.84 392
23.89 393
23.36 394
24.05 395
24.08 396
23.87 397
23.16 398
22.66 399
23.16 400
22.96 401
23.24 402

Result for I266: 4.9 min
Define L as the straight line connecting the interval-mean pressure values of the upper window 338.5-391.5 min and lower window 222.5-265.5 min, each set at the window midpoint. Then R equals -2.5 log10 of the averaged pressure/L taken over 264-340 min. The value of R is 0.09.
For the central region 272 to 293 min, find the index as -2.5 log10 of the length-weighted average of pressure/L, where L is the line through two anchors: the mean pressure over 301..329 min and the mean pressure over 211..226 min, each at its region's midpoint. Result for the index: 0.33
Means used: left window 22.4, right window 23.3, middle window 17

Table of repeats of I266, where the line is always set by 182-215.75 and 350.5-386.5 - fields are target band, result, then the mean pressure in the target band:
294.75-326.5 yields 0.77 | 23.3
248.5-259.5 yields 0.02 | 23.5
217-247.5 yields 1.04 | 22.6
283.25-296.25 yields 2.44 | 19.3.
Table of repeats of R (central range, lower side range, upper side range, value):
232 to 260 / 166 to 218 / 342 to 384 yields 0.02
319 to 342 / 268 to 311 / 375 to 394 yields -0.16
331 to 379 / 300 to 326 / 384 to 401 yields -0.07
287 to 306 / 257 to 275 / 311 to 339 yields 0.06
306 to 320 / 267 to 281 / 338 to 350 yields 0.02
